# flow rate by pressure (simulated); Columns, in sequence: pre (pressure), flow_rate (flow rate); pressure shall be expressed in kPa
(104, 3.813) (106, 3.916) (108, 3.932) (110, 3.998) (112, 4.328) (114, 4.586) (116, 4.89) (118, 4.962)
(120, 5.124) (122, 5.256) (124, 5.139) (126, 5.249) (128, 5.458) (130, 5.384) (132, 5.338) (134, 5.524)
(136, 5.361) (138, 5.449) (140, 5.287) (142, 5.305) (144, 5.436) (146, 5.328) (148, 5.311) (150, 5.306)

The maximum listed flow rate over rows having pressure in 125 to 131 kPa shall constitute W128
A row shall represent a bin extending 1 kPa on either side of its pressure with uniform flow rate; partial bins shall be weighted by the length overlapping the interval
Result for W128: 5.458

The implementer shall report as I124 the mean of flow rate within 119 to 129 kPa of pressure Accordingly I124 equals 5.25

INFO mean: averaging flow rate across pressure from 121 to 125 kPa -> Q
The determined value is 5.2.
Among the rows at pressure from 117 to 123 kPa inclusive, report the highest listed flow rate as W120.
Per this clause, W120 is 5.256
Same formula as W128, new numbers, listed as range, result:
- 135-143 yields 5.449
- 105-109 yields 3.932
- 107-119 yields 4.962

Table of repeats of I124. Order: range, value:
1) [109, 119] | 4.55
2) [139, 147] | 5.34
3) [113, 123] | 4.96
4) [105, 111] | 3.95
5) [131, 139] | 5.42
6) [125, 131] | 5.36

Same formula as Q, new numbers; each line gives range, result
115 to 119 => 4.93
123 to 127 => 5.19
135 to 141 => 5.37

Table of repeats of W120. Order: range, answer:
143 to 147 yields 5.436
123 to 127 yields 5.249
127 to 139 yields 5.524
